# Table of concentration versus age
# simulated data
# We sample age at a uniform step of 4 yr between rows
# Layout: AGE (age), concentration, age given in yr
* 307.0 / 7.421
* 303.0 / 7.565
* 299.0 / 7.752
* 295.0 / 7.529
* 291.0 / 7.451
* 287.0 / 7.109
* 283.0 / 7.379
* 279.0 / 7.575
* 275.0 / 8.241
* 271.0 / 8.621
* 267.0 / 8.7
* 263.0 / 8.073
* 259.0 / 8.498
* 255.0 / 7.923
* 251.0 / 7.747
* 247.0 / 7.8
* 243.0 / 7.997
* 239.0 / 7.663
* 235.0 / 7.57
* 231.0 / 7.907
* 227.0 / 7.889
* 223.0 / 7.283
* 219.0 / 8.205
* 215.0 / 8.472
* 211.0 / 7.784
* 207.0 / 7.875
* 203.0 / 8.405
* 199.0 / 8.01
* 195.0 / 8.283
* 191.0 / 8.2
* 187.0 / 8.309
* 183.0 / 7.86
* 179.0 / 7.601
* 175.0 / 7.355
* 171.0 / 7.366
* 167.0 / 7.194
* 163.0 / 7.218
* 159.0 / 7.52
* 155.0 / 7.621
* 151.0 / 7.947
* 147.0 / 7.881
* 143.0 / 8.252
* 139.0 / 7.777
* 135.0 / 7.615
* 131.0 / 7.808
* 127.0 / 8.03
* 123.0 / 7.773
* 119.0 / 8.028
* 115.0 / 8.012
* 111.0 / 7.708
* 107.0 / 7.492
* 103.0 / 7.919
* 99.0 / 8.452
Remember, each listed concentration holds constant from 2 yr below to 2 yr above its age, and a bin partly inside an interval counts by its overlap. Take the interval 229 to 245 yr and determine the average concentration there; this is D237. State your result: 7.78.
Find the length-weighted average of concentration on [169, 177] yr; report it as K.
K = 7.36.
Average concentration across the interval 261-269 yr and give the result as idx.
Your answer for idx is 8.39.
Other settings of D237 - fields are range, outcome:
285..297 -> 7.36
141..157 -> 7.93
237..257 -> 7.83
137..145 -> 8.01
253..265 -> 8.16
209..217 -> 8.13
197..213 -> 8.02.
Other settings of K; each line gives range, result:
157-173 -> 7.32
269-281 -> 8.15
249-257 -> 7.83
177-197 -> 8.05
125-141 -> 7.81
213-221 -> 8.34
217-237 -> 7.77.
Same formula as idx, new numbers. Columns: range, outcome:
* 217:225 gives 7.74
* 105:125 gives 7.8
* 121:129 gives 7.9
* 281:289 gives 7.24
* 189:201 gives 8.16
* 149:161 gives 7.7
